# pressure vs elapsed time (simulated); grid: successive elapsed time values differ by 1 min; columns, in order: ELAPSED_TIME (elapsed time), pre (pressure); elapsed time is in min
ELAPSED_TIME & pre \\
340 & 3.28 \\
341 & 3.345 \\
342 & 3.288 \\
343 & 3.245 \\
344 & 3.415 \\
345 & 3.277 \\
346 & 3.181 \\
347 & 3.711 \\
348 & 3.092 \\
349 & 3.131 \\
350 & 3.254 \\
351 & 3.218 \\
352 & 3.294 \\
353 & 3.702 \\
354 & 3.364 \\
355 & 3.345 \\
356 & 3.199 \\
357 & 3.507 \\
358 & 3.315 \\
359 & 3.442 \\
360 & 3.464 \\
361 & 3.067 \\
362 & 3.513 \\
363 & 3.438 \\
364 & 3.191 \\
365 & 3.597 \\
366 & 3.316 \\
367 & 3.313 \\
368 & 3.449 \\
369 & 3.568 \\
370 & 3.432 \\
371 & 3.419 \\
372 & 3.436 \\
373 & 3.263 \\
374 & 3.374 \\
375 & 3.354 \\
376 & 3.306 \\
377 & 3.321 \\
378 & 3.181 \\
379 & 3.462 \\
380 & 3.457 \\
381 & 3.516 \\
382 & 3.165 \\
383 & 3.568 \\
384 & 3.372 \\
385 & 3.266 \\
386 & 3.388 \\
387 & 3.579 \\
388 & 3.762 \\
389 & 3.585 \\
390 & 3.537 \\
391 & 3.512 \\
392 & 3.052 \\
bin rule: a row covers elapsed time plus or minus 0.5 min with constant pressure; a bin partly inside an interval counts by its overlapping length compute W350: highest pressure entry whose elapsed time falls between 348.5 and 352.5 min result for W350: 3.294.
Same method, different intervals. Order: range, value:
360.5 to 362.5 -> 3.513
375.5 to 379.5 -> 3.462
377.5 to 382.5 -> 3.516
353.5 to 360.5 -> 3.507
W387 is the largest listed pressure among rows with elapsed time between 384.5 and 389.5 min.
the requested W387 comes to 3.762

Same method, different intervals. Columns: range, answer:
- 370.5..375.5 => 3.436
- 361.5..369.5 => 3.597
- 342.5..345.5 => 3.415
